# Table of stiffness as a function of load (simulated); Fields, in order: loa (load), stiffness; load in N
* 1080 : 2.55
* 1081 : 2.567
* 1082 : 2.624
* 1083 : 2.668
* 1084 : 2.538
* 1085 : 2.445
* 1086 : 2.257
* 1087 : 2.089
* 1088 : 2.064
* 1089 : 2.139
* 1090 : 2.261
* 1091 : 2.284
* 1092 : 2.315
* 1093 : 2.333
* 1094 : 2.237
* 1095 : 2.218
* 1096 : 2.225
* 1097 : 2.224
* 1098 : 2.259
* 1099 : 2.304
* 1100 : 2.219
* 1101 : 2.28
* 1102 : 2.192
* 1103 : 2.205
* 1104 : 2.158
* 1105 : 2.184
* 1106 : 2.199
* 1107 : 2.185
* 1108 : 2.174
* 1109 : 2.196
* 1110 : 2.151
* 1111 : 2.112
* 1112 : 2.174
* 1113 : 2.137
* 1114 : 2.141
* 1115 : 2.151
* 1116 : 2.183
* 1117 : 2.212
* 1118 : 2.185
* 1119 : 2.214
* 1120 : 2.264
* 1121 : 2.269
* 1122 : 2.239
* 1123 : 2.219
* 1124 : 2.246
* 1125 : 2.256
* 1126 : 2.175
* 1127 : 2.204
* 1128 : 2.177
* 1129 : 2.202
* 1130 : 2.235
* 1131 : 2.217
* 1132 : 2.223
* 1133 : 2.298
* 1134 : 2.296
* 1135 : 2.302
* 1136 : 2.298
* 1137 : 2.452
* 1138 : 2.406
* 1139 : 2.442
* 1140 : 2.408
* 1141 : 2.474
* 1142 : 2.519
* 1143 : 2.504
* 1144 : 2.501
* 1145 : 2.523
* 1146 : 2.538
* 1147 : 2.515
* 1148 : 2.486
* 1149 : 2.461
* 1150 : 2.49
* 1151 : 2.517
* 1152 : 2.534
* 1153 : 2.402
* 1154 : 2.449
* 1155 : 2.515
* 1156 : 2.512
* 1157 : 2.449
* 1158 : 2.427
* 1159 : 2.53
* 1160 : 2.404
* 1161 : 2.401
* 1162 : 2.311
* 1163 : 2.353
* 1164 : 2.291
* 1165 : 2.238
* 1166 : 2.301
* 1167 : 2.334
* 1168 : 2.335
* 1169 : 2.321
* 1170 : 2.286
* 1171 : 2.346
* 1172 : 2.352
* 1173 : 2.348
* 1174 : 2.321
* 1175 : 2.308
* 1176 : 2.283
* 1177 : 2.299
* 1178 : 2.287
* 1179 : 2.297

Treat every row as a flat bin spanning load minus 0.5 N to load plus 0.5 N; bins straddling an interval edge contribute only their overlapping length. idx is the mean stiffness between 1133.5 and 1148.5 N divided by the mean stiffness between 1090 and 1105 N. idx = 1.09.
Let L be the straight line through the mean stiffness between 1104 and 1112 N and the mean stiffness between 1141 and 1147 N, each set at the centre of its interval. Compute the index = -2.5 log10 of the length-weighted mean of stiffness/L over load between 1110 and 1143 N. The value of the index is 0.04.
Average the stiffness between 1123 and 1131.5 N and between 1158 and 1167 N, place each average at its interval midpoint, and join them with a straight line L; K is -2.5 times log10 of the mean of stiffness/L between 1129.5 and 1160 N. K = -0.07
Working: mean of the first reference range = 2.21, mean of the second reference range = 2.36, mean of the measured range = 2.43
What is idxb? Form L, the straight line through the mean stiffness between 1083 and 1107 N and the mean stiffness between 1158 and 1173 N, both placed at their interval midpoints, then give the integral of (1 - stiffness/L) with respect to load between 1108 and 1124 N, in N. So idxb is 0.6 N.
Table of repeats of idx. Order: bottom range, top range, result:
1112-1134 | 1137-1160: 1.12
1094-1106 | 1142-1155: 1.12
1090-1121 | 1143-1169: 1.10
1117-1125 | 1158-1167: 1.06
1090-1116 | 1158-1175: 1.06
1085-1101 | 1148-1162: 1.10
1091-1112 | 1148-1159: 1.12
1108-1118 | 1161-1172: 1.07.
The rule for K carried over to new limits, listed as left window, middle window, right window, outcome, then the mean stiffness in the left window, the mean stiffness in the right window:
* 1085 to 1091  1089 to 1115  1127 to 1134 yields -0.003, 2.2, 2.23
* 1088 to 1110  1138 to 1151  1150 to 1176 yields -0.067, 2.22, 2.38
